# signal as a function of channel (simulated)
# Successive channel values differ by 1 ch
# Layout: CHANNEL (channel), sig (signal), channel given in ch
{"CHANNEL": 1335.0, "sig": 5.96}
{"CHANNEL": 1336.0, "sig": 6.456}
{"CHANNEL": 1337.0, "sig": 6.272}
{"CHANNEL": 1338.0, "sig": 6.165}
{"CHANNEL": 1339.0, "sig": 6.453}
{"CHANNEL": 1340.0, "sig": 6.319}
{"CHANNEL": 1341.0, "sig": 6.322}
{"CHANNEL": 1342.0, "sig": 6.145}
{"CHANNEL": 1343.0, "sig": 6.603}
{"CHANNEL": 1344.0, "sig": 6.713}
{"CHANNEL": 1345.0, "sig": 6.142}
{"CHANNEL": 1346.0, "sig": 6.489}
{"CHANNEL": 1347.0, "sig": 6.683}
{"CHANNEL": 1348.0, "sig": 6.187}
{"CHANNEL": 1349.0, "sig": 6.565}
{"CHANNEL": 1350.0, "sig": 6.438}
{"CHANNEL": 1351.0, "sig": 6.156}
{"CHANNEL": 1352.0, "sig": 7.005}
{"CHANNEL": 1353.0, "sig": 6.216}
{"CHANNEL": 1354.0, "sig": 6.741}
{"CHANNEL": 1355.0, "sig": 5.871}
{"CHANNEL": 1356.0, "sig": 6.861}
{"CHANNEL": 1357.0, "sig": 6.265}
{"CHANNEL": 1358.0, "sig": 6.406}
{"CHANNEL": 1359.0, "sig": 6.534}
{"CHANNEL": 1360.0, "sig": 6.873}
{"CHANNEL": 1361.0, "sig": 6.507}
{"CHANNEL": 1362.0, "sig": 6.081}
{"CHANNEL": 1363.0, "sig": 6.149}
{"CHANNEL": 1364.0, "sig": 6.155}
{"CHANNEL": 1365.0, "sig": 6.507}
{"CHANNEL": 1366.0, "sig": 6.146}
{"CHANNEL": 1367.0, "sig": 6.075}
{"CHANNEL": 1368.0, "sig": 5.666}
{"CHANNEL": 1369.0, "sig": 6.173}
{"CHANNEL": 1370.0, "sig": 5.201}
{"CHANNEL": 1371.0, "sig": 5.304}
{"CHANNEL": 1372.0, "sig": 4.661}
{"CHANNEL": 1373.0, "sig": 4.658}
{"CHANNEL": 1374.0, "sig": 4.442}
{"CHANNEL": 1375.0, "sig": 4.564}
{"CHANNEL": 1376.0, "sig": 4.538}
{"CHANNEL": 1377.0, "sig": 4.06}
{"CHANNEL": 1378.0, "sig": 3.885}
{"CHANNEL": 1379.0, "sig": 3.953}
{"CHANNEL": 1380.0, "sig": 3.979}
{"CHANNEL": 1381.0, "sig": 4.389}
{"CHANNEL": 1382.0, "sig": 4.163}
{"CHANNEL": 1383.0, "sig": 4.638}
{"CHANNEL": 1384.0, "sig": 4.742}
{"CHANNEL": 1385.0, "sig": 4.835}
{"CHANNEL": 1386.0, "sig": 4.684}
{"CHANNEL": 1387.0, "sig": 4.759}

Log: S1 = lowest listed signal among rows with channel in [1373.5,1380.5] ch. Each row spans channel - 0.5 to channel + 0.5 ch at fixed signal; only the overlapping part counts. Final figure 3.885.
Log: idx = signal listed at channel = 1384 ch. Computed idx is 4.742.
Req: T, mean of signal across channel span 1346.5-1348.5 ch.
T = 6.44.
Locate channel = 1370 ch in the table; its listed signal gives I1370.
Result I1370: 5.201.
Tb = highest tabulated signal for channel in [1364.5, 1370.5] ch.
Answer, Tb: 6.507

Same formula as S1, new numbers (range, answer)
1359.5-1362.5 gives 6.081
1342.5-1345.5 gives 6.142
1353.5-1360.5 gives 5.871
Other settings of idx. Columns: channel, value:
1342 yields 6.145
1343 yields 6.603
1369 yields 6.173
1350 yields 6.438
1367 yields 6.075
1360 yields 6.873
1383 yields 4.638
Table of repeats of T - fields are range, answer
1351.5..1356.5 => 6.54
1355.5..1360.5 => 6.59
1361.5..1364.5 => 6.13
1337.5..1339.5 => 6.31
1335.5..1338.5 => 6.3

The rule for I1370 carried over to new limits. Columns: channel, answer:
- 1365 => 6.507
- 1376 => 4.538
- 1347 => 6.683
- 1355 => 5.871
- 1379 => 3.953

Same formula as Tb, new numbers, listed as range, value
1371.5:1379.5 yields 4.661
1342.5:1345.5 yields 6.713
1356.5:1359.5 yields 6.534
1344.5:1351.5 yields 6.683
